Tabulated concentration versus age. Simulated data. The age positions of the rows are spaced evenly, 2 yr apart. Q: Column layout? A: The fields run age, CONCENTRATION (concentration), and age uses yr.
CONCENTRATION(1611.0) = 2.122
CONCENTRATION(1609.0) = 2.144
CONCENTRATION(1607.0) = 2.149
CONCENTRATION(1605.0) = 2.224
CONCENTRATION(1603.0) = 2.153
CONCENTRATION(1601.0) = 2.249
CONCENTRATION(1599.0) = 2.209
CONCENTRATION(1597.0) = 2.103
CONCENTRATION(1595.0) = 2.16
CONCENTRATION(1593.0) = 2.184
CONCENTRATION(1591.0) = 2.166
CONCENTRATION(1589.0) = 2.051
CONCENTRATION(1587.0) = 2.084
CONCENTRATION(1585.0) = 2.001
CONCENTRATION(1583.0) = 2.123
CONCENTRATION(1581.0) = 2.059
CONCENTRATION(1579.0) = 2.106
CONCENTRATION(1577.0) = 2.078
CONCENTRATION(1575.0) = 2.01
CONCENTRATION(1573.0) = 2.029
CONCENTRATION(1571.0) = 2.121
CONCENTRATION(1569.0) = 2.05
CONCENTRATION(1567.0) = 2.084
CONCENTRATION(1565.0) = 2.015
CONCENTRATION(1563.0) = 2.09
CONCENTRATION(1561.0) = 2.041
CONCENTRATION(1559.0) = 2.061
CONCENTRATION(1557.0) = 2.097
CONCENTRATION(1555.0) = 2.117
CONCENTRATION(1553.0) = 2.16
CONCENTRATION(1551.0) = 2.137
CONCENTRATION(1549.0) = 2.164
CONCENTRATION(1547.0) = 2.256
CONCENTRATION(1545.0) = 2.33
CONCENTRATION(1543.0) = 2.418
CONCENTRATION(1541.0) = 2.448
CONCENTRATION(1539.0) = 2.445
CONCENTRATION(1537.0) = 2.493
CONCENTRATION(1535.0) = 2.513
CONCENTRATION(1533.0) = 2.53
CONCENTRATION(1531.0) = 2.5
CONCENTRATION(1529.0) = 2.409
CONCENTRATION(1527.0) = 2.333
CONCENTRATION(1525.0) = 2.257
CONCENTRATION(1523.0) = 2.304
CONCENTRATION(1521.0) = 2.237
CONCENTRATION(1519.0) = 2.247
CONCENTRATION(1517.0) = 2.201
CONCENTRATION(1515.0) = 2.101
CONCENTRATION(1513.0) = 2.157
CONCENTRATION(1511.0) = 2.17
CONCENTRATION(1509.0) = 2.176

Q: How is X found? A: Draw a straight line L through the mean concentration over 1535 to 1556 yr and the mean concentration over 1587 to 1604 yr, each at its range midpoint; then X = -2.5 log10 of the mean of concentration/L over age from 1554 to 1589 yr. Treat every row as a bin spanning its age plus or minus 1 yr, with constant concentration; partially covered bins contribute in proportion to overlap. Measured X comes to 0.08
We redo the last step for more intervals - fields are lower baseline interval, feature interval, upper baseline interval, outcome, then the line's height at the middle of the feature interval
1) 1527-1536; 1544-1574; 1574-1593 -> 0.073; 2.26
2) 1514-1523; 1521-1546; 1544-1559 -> -0.102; 2.19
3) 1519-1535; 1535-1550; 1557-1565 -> -0.068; 2.23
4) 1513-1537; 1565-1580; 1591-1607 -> 0.085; 2.23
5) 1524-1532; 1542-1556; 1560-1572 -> -0.010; 2.2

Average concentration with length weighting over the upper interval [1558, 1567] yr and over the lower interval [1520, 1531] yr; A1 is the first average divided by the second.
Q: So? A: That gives 0.88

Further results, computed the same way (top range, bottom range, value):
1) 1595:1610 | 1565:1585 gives 1.05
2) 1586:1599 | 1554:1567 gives 1.03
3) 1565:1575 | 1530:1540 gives 0.82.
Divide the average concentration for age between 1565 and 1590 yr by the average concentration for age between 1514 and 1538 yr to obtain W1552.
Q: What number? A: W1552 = 0.9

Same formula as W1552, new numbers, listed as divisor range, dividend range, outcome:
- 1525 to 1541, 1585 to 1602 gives 0.88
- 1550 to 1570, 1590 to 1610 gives 1.04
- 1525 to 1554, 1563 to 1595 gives 0.88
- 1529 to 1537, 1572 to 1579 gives 0.82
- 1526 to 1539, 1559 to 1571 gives 0.84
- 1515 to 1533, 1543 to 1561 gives 0.94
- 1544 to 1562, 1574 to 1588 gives 0.96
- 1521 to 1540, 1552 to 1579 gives 0.86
